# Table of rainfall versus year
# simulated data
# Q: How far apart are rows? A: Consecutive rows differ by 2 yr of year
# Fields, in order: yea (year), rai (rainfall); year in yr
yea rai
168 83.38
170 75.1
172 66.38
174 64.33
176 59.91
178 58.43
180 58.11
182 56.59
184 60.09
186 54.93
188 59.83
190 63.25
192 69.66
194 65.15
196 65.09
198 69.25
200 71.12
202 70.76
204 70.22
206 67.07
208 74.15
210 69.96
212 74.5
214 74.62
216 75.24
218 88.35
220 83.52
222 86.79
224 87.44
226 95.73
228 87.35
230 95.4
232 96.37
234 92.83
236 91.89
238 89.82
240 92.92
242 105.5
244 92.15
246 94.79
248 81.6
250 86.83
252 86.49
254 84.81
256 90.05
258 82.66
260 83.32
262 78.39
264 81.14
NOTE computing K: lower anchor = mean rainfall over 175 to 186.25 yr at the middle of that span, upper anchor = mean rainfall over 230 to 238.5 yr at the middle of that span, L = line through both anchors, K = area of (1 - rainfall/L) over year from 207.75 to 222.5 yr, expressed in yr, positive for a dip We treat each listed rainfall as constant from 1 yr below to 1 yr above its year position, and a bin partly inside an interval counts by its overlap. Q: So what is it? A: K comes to 0.46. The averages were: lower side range 58.2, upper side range 93.2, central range 78.3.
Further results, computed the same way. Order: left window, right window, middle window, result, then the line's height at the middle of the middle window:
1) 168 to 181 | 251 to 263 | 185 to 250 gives -3.86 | 75.2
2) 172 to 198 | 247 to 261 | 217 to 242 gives -4.70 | 76.8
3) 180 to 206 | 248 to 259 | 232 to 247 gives -2.52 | 80.8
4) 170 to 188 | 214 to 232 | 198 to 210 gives 0.83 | 75.8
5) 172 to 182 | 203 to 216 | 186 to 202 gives 0.19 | 66.5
